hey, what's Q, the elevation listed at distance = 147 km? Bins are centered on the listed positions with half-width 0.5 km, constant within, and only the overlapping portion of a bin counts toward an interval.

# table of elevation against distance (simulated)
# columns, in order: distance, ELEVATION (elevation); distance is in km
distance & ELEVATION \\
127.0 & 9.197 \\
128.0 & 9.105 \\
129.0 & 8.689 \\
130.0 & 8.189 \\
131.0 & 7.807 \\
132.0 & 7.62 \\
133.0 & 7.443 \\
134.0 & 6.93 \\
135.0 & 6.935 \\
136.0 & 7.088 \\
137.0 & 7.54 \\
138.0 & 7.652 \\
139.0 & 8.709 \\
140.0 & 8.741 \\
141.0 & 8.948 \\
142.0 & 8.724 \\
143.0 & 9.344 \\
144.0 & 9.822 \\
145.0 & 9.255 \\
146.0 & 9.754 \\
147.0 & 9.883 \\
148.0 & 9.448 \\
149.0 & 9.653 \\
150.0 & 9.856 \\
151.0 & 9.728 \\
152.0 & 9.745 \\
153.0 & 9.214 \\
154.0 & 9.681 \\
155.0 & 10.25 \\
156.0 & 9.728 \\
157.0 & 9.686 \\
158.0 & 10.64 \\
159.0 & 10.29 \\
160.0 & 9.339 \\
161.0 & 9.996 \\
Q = 9.883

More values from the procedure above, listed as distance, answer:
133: 7.443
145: 9.255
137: 7.54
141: 8.948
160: 9.339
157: 9.686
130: 8.189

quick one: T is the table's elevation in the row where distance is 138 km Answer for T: 7.652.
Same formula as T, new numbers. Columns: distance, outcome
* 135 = 6.935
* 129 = 8.689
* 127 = 9.197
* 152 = 9.745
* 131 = 7.807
